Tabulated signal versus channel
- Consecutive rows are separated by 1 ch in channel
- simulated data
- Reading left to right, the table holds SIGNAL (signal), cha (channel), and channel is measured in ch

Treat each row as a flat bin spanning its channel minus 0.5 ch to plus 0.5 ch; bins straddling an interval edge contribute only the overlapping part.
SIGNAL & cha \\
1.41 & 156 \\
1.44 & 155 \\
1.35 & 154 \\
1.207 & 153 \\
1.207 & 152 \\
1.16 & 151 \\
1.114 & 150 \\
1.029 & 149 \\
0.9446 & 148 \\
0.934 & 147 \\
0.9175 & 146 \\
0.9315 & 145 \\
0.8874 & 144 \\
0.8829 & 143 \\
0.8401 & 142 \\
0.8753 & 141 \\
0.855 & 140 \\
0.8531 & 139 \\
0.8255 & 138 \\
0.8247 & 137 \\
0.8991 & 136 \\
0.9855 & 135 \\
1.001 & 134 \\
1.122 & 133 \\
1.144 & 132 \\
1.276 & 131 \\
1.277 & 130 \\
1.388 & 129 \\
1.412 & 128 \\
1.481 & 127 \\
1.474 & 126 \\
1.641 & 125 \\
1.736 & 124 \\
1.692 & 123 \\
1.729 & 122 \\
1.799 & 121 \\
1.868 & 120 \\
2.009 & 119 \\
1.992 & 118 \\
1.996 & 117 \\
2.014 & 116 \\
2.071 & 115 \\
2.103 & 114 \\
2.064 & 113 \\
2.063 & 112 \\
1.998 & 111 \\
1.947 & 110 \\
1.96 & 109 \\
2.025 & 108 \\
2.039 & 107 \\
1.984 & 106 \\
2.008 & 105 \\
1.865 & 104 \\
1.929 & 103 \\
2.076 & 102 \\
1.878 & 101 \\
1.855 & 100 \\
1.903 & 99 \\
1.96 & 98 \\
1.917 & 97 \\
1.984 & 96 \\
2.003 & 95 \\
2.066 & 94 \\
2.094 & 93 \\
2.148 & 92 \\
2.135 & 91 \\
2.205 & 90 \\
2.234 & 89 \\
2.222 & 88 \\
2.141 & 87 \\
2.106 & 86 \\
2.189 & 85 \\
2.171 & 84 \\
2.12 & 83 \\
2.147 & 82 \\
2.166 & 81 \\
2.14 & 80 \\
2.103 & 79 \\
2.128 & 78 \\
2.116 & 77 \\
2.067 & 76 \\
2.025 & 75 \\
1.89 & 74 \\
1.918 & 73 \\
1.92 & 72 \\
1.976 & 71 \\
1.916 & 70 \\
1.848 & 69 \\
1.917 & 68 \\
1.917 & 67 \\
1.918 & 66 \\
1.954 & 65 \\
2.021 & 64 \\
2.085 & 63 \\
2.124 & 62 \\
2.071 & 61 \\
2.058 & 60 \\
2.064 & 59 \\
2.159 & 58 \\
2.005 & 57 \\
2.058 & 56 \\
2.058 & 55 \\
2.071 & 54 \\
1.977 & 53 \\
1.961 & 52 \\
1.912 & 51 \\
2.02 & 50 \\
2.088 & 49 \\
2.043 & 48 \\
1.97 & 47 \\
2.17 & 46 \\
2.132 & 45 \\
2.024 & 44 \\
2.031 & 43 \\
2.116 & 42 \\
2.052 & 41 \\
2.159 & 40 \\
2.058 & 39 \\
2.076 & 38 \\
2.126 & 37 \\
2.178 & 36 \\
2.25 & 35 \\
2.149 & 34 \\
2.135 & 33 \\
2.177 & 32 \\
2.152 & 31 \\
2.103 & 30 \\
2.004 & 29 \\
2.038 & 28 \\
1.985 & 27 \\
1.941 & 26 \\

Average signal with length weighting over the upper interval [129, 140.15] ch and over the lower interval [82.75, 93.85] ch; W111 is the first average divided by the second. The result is 0.5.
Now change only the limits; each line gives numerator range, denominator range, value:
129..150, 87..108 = 0.48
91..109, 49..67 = 0.98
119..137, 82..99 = 0.67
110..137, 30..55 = 0.78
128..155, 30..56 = 0.50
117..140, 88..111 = 0.69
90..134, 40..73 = 0.91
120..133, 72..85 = 0.72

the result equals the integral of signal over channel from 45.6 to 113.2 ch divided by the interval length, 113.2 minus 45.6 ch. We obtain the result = 2.03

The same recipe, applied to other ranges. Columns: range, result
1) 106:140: 1.59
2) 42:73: 2.02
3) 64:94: 2.06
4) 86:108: 2.03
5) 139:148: 0.891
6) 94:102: 1.95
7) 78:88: 2.15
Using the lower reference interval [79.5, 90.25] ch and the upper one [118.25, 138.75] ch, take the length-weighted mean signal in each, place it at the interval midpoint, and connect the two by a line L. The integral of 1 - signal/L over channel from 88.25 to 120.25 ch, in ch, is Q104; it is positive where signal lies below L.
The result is -3.7 ch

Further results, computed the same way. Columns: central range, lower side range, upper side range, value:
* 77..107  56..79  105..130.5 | -2.21 ch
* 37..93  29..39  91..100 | 0.28 ch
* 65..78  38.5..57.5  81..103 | 0.64 ch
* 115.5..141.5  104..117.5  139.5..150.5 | 1.64 ch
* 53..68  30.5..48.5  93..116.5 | 0.28 ch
